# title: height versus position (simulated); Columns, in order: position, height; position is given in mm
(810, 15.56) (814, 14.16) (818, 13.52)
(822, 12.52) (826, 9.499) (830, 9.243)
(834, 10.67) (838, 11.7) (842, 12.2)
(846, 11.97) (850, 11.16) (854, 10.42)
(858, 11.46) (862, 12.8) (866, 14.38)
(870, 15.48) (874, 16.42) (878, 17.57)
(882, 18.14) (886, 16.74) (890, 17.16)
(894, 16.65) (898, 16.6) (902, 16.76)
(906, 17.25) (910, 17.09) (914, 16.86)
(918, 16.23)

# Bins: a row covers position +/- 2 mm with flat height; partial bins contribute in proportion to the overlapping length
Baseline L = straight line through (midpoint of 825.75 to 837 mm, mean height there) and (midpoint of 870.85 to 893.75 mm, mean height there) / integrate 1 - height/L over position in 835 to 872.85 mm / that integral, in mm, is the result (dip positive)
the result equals 1.9 mm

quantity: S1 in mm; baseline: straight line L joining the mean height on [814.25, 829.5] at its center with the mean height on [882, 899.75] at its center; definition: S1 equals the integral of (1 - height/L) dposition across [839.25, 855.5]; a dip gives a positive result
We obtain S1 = 2.6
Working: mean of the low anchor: 11.9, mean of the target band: 11.5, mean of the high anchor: 16.9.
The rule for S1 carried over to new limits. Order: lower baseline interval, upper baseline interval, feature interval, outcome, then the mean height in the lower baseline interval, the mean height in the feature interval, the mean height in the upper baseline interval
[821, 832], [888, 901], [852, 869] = 1.4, 10.2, 12.5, 16.8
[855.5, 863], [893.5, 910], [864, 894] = -5.0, 11.9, 16.6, 16.9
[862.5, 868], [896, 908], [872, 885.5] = -2.0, 13.9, 17.3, 16.9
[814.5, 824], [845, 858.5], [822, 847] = 2.5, 13.2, 11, 11.2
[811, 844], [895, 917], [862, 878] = -0.9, 11.8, 15.4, 16.9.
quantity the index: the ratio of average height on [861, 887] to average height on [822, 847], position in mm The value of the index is 1.46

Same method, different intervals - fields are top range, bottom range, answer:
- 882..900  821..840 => 1.59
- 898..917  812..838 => 1.46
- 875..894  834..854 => 1.50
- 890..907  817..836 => 1.54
